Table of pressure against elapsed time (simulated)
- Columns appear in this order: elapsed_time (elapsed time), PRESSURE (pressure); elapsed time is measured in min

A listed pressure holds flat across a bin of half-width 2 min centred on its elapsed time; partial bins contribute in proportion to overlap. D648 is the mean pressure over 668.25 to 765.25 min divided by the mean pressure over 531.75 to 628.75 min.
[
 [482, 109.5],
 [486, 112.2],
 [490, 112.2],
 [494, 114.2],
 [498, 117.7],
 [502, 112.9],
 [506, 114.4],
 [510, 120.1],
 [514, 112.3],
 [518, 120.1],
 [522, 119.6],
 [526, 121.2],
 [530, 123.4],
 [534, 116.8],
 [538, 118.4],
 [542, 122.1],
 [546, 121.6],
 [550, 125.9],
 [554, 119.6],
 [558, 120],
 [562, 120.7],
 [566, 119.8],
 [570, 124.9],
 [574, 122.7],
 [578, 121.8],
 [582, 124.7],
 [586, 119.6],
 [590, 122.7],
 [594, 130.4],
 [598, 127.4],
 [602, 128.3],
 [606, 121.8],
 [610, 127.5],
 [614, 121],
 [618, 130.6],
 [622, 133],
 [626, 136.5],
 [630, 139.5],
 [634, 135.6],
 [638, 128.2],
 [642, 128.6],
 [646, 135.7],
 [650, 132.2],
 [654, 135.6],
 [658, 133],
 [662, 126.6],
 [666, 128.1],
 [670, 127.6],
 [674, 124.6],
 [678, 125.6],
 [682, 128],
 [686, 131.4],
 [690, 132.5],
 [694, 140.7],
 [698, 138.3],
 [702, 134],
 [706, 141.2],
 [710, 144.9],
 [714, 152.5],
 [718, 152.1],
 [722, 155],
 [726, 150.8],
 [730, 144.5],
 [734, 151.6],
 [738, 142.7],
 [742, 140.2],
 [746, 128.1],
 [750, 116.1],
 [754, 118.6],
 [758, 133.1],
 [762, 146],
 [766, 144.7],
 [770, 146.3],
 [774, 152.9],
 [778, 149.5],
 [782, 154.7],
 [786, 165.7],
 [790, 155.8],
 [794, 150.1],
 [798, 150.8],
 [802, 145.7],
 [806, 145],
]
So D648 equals 1.11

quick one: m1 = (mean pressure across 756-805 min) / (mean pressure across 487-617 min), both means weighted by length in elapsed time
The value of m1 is 1.2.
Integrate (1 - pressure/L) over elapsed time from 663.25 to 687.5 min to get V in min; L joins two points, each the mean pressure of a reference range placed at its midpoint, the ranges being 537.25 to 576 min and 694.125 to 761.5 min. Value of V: 1.3 min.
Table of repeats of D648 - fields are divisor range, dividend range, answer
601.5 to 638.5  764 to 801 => 1.17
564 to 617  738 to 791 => 1.15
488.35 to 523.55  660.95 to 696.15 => 1.12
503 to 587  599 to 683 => 1.08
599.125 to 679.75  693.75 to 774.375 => 1.09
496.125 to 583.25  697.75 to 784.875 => 1.19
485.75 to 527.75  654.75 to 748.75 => 1.19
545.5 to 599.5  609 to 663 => 1.07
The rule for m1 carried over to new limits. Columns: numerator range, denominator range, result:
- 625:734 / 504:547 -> 1.15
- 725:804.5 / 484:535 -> 1.24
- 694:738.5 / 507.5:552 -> 1.22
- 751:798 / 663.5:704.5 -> 1.12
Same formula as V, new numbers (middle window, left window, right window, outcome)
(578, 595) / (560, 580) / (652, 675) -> -0.1 min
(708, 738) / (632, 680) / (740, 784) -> -3.1 min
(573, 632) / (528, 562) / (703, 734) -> 1.3 min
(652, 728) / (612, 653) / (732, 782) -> -0.7 min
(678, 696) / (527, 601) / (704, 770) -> 0.5 min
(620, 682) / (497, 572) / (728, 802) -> 0.3 min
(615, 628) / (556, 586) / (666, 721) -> -0.5 min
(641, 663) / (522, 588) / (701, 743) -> 0.6 min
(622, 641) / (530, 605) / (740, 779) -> -1.0 min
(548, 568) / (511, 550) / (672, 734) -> 0.3 min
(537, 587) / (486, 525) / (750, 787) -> 0.0 min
